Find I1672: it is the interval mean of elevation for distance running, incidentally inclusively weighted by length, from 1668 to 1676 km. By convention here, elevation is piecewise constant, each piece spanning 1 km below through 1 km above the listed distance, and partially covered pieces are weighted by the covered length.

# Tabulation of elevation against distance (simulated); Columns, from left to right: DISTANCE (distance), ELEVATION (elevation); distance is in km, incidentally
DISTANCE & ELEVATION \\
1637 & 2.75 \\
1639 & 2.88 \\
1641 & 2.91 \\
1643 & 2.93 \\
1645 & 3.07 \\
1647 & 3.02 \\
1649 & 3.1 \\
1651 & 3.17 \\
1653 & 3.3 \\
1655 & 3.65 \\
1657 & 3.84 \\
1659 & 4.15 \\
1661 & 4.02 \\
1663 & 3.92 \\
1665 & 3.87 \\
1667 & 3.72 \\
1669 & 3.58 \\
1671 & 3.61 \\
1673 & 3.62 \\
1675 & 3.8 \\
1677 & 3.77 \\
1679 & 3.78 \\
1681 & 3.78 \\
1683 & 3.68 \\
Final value 3.65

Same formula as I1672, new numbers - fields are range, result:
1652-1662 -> 3.79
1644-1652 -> 3.09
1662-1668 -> 3.84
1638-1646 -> 2.95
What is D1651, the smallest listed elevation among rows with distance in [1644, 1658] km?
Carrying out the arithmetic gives 3.02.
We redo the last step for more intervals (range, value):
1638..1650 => 2.88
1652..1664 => 3.3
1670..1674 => 3.61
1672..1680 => 3.62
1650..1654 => 3.17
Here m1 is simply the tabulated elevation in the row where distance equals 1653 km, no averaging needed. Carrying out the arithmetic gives 3.3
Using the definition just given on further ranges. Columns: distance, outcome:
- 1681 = 3.78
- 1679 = 3.78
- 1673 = 3.62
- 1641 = 2.91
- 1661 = 4.02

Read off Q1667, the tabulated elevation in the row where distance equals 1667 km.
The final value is 3.72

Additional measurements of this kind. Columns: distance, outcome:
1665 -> 3.87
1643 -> 2.93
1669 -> 3.58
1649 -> 3.1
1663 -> 3.92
